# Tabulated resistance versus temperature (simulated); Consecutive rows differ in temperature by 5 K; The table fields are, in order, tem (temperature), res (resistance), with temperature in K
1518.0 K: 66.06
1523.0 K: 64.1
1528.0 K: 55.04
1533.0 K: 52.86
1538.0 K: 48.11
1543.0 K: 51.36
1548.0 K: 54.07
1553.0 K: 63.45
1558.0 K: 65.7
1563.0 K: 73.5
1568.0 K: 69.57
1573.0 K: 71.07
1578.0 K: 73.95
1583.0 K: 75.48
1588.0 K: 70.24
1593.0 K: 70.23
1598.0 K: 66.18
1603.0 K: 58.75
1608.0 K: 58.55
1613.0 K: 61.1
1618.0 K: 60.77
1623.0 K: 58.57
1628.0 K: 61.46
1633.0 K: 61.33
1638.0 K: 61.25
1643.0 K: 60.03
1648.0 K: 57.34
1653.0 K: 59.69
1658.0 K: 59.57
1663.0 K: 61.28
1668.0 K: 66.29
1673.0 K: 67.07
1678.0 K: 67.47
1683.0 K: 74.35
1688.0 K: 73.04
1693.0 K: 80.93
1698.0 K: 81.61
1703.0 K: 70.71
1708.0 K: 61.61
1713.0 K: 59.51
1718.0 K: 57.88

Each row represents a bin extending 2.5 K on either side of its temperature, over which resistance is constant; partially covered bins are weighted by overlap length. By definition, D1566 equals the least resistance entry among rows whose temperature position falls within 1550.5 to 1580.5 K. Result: 63.45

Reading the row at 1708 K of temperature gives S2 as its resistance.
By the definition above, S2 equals 61.61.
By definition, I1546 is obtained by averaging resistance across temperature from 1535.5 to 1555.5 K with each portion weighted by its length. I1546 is 54.2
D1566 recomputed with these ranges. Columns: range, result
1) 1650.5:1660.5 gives 59.57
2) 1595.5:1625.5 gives 58.55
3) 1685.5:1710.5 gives 61.61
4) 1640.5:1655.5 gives 57.34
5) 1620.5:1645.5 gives 58.57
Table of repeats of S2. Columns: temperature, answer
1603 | 58.75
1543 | 51.36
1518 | 66.06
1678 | 67.47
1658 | 59.57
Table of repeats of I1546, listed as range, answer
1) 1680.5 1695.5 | 76.1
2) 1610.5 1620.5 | 60.9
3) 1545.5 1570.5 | 65.3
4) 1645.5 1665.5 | 59.5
